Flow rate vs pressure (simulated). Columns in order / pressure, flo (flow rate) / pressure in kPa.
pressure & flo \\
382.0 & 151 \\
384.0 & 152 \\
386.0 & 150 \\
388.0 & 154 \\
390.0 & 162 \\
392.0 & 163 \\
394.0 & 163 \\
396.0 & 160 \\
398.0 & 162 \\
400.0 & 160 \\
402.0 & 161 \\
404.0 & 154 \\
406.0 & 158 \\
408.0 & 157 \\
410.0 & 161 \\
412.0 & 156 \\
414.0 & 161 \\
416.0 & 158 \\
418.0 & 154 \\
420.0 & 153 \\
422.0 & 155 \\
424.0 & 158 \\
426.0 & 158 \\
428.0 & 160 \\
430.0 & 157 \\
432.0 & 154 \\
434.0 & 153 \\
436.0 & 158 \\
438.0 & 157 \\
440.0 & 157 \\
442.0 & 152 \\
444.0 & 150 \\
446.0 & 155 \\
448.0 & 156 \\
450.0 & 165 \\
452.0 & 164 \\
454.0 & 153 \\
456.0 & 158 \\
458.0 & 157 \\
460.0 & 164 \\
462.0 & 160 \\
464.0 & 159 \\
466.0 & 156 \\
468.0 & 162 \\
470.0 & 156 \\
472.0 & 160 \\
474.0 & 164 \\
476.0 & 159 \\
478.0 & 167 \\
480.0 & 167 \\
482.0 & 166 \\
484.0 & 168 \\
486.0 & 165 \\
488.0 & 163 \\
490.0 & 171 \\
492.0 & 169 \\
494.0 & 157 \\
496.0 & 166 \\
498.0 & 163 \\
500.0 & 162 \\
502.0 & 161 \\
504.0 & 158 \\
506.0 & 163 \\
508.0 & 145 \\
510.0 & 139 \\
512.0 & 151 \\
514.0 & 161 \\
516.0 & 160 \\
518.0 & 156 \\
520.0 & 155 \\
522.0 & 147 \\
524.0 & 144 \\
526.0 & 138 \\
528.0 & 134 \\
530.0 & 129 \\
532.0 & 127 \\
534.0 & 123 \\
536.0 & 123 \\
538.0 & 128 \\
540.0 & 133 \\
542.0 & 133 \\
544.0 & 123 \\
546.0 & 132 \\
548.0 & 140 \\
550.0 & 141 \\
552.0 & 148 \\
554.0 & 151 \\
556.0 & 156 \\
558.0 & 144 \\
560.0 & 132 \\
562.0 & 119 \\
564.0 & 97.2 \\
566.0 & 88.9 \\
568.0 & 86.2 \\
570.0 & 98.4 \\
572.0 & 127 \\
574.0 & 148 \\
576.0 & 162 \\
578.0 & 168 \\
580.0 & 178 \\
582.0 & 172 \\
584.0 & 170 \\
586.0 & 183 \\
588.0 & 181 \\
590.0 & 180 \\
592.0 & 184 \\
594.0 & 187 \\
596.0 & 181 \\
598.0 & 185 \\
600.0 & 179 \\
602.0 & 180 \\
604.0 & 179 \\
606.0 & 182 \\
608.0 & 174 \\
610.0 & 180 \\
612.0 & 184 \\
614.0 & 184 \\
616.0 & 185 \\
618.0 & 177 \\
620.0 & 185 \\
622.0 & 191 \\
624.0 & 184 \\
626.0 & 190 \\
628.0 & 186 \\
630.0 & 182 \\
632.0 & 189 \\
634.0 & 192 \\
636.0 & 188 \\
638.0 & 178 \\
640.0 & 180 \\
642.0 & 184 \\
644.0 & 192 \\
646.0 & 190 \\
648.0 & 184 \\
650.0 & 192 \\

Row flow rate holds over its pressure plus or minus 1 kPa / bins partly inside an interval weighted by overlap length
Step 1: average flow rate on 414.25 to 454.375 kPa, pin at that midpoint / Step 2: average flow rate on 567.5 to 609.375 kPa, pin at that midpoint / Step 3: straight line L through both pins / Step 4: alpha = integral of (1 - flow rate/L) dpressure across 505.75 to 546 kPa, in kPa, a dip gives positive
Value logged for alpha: 5.6 kPa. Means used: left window 156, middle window 140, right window 167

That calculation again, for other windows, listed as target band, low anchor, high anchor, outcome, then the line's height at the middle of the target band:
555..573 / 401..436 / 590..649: 6.1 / 176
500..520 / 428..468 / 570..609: 1.0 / 164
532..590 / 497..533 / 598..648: 8.9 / 164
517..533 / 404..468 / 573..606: 2.6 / 168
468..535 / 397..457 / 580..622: 4.8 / 167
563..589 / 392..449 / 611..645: 5.2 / 178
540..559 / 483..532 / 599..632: 2.9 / 166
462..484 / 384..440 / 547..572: -2.7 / 144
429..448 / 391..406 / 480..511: 0.7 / 161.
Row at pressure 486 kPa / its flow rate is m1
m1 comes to 165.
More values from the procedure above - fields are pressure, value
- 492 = 169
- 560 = 132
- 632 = 189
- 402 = 161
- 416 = 158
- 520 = 155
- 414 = 161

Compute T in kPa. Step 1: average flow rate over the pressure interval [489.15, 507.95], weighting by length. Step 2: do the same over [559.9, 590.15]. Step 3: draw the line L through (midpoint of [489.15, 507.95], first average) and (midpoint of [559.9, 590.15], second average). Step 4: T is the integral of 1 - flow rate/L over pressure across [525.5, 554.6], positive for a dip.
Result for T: 3.5 kPa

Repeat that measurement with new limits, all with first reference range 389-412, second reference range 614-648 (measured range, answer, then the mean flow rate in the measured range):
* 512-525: 1.5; 154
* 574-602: 0.7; 177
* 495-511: 1.3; 157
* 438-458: 1.0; 157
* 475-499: 0.6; 165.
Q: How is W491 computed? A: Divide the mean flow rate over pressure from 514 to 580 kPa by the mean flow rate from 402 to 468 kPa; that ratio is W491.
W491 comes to 0.86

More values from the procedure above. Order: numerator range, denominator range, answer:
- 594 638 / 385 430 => 1.16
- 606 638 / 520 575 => 1.42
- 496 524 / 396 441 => 0.99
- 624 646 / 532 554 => 1.40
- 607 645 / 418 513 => 1.16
